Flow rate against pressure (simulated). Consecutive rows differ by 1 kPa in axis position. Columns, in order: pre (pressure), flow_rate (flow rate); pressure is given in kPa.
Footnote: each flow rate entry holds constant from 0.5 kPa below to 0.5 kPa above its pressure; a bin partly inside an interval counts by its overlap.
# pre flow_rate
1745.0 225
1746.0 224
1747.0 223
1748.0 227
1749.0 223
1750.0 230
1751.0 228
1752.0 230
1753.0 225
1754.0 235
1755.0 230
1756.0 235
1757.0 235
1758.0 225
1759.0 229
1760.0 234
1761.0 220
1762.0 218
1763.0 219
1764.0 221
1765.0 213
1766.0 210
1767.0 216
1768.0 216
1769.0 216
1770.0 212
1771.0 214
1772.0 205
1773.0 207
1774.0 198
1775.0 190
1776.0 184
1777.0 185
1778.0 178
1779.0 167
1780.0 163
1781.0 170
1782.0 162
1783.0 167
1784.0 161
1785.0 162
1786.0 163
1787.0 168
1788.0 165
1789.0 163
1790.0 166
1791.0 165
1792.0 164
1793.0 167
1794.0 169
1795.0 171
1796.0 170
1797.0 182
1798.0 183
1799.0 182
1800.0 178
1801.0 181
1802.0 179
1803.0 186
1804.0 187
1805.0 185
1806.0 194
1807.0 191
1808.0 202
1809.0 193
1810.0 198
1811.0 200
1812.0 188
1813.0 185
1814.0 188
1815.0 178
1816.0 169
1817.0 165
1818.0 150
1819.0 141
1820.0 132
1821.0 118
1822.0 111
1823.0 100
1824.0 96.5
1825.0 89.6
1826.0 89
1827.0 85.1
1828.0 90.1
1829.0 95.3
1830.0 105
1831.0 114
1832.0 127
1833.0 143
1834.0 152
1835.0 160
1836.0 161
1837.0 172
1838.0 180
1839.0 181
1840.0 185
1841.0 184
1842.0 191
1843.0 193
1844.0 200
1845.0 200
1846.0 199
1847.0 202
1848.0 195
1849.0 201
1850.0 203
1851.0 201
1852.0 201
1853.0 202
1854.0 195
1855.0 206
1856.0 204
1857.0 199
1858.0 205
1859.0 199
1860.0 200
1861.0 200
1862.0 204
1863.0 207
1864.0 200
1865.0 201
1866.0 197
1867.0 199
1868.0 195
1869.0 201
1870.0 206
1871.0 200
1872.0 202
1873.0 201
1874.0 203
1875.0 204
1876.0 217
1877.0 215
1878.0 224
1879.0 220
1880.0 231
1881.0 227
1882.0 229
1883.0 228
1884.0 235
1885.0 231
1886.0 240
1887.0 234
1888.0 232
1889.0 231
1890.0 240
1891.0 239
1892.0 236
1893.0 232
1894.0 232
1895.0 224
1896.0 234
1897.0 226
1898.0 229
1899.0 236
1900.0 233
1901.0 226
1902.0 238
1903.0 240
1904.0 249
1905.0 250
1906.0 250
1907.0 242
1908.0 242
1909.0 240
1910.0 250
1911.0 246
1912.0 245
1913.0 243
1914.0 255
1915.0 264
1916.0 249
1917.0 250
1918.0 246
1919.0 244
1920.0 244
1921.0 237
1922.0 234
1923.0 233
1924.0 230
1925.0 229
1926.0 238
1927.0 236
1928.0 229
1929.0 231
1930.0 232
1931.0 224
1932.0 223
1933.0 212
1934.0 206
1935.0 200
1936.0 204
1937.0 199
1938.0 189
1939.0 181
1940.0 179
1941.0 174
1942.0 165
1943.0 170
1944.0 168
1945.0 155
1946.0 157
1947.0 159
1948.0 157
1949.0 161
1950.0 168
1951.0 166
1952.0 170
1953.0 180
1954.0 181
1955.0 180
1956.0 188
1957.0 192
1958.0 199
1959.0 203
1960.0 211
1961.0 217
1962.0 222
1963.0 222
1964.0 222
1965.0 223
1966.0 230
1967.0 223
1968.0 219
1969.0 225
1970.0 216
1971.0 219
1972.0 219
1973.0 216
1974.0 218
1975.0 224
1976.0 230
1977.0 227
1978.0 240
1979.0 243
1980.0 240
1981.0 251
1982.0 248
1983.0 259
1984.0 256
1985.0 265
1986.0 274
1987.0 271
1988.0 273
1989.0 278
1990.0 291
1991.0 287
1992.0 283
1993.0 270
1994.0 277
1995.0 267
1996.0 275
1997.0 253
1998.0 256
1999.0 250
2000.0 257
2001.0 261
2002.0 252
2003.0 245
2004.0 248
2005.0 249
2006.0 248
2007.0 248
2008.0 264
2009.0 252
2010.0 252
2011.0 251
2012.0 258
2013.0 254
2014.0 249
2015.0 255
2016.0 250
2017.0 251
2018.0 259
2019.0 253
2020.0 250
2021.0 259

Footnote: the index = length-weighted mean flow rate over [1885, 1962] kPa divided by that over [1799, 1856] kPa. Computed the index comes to 1.30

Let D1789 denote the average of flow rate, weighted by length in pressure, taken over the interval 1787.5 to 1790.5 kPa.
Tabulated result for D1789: 165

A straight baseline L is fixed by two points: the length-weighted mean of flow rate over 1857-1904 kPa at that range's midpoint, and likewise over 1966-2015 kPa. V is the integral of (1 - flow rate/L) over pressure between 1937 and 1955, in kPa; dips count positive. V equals 5.09 kPa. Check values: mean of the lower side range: 219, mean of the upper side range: 250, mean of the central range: 171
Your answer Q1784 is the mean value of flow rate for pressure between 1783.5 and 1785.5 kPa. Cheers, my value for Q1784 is 162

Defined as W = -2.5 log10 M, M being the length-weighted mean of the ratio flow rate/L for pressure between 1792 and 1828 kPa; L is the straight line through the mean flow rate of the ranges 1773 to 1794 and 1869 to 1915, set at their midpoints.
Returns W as 0.15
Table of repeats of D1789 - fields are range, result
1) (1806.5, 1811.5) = 197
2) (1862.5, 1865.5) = 203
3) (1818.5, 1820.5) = 136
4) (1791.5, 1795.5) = 168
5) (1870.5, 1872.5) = 201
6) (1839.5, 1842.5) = 187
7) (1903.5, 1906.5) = 250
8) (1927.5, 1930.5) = 231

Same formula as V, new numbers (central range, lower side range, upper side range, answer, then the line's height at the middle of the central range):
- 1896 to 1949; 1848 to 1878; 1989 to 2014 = 1.4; 227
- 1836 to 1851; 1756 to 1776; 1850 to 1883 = 1.2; 208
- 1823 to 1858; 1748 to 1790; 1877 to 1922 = 9.1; 222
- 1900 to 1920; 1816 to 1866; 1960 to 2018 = -4.0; 204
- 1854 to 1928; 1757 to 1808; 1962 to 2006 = -1.9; 220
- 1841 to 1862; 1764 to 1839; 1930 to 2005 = -1.8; 183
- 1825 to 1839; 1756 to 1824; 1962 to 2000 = 4.8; 197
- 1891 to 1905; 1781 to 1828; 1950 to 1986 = -2.9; 194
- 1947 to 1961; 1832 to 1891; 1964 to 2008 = 3.3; 237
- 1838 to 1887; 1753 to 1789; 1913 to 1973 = -0.3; 204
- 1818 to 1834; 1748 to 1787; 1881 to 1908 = 7.8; 219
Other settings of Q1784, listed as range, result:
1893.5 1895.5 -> 228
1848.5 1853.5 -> 202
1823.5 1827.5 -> 90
